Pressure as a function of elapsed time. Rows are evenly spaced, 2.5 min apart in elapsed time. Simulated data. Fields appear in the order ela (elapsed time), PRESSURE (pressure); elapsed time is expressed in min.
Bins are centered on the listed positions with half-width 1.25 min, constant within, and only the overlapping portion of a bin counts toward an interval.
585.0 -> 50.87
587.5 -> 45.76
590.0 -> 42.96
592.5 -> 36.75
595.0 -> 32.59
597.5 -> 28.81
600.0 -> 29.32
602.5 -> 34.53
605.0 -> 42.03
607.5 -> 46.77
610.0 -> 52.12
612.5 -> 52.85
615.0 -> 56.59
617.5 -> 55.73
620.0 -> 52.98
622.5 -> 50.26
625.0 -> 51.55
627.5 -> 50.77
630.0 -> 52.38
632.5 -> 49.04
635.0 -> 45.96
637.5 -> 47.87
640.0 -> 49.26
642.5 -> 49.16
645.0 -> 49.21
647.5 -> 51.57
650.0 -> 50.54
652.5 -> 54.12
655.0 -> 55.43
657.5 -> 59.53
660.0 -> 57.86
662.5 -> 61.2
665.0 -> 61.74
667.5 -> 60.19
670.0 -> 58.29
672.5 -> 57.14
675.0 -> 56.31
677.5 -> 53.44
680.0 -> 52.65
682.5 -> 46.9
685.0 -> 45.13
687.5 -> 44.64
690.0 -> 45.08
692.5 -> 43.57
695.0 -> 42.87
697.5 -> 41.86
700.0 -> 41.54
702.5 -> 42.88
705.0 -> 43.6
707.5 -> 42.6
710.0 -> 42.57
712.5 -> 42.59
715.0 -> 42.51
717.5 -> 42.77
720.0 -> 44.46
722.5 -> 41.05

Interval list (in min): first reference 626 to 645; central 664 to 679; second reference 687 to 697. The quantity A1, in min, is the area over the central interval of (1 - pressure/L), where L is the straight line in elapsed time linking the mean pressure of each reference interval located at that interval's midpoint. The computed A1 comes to -3.9 min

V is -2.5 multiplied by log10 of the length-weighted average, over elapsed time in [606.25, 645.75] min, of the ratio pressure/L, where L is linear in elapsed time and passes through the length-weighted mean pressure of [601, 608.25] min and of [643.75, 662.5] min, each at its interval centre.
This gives -0.102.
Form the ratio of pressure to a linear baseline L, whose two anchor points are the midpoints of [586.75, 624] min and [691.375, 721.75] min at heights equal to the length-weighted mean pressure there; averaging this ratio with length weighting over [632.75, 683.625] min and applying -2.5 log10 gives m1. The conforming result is -0.23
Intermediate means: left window 44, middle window 53.8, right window 42.8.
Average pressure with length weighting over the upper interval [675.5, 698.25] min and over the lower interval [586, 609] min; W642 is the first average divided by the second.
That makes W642 1.2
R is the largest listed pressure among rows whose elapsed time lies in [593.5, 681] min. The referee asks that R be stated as 61.74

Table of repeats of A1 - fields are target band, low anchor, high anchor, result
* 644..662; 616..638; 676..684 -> -1.2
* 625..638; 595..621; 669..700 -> -1.1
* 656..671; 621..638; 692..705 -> -4.4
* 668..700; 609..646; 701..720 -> -2.4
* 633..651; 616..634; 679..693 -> 0.4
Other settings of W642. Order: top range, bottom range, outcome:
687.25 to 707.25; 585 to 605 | 1.16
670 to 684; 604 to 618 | 1.05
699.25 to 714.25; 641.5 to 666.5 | 0.77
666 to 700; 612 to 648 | 0.97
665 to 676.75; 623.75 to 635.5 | 1.16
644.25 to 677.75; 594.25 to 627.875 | 1.24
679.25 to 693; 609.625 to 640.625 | 0.90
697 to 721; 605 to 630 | 0.83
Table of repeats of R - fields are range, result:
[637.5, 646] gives 49.26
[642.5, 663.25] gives 61.2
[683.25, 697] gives 45.13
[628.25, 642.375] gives 52.38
